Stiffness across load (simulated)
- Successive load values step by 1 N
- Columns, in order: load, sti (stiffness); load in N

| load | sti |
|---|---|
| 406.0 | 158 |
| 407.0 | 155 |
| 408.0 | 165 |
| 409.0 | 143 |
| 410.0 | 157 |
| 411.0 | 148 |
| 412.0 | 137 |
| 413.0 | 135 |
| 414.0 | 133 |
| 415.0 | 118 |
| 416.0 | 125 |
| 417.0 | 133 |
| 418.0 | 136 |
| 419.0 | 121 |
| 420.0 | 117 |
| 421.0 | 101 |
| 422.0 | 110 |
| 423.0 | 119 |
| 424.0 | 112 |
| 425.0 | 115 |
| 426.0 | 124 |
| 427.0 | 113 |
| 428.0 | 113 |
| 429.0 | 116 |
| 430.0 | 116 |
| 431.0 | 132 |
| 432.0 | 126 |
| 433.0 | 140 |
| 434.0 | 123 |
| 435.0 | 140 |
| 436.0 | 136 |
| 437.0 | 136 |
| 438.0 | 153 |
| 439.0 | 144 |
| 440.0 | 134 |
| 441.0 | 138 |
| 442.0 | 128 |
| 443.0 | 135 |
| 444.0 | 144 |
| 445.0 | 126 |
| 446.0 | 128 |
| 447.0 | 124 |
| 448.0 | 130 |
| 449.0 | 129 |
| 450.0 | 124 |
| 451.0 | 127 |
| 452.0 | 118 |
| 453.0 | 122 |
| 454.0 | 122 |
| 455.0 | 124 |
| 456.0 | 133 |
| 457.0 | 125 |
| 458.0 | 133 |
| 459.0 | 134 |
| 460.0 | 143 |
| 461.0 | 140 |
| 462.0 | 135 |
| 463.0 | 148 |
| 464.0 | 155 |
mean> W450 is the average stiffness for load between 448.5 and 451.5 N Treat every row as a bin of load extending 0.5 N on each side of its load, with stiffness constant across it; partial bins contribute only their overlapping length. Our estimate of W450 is 127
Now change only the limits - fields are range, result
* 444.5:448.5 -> 127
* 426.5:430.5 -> 114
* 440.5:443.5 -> 134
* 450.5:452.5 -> 122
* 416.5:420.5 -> 127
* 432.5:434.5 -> 132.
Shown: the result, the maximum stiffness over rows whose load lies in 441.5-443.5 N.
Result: 135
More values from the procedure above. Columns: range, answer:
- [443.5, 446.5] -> 144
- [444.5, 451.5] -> 130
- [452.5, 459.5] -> 134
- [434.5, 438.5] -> 153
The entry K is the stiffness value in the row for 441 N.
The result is 138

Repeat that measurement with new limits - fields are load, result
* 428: 113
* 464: 155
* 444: 144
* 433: 140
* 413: 135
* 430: 116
